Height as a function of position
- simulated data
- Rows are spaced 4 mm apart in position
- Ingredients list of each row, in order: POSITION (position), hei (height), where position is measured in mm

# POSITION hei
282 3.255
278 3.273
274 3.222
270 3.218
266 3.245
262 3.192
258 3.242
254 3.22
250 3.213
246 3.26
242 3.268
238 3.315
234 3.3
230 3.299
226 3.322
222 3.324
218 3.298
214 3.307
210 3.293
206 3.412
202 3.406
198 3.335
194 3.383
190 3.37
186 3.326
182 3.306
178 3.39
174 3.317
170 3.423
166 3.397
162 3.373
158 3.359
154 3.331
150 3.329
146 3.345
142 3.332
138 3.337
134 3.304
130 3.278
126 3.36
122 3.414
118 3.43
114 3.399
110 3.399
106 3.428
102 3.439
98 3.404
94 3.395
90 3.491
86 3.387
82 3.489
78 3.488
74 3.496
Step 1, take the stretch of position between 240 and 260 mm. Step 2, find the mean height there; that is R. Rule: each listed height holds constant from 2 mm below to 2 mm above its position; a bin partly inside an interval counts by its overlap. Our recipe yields 3.24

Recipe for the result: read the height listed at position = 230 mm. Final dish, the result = 3.299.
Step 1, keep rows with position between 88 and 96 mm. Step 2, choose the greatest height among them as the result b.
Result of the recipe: 3.491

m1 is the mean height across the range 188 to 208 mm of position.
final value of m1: 3.38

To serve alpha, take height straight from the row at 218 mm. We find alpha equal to 3.298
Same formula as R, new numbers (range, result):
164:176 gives 3.38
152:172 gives 3.38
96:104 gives 3.42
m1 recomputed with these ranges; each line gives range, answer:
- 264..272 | 3.23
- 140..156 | 3.33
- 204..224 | 3.33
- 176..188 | 3.34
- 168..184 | 3.36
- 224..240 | 3.31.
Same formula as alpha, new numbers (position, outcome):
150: 3.329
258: 3.242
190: 3.37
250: 3.213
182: 3.306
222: 3.324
